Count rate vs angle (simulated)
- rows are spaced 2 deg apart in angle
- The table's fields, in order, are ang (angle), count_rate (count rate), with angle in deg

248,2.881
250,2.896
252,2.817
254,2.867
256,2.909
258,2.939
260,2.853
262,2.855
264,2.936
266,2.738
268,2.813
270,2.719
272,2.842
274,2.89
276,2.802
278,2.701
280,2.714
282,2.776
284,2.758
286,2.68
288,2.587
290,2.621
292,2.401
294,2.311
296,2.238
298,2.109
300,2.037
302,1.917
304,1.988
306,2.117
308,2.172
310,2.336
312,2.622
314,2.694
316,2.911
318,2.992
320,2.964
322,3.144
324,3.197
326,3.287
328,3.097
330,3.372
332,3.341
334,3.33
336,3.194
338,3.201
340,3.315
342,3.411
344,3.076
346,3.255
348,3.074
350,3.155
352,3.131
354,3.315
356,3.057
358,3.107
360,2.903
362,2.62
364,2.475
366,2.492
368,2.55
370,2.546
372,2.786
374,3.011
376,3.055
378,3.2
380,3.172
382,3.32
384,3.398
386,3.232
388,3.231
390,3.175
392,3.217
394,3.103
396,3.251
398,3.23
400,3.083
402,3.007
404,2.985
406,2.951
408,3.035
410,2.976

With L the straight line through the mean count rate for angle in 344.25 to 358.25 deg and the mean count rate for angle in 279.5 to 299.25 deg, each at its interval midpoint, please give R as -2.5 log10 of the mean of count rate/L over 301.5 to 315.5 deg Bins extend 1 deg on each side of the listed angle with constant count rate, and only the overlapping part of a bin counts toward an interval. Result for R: 0.18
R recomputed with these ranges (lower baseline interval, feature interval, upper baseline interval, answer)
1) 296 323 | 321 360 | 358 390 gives -0.19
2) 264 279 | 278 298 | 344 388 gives 0.11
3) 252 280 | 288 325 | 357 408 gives 0.16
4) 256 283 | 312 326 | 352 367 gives -0.05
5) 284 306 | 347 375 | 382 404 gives 0.01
